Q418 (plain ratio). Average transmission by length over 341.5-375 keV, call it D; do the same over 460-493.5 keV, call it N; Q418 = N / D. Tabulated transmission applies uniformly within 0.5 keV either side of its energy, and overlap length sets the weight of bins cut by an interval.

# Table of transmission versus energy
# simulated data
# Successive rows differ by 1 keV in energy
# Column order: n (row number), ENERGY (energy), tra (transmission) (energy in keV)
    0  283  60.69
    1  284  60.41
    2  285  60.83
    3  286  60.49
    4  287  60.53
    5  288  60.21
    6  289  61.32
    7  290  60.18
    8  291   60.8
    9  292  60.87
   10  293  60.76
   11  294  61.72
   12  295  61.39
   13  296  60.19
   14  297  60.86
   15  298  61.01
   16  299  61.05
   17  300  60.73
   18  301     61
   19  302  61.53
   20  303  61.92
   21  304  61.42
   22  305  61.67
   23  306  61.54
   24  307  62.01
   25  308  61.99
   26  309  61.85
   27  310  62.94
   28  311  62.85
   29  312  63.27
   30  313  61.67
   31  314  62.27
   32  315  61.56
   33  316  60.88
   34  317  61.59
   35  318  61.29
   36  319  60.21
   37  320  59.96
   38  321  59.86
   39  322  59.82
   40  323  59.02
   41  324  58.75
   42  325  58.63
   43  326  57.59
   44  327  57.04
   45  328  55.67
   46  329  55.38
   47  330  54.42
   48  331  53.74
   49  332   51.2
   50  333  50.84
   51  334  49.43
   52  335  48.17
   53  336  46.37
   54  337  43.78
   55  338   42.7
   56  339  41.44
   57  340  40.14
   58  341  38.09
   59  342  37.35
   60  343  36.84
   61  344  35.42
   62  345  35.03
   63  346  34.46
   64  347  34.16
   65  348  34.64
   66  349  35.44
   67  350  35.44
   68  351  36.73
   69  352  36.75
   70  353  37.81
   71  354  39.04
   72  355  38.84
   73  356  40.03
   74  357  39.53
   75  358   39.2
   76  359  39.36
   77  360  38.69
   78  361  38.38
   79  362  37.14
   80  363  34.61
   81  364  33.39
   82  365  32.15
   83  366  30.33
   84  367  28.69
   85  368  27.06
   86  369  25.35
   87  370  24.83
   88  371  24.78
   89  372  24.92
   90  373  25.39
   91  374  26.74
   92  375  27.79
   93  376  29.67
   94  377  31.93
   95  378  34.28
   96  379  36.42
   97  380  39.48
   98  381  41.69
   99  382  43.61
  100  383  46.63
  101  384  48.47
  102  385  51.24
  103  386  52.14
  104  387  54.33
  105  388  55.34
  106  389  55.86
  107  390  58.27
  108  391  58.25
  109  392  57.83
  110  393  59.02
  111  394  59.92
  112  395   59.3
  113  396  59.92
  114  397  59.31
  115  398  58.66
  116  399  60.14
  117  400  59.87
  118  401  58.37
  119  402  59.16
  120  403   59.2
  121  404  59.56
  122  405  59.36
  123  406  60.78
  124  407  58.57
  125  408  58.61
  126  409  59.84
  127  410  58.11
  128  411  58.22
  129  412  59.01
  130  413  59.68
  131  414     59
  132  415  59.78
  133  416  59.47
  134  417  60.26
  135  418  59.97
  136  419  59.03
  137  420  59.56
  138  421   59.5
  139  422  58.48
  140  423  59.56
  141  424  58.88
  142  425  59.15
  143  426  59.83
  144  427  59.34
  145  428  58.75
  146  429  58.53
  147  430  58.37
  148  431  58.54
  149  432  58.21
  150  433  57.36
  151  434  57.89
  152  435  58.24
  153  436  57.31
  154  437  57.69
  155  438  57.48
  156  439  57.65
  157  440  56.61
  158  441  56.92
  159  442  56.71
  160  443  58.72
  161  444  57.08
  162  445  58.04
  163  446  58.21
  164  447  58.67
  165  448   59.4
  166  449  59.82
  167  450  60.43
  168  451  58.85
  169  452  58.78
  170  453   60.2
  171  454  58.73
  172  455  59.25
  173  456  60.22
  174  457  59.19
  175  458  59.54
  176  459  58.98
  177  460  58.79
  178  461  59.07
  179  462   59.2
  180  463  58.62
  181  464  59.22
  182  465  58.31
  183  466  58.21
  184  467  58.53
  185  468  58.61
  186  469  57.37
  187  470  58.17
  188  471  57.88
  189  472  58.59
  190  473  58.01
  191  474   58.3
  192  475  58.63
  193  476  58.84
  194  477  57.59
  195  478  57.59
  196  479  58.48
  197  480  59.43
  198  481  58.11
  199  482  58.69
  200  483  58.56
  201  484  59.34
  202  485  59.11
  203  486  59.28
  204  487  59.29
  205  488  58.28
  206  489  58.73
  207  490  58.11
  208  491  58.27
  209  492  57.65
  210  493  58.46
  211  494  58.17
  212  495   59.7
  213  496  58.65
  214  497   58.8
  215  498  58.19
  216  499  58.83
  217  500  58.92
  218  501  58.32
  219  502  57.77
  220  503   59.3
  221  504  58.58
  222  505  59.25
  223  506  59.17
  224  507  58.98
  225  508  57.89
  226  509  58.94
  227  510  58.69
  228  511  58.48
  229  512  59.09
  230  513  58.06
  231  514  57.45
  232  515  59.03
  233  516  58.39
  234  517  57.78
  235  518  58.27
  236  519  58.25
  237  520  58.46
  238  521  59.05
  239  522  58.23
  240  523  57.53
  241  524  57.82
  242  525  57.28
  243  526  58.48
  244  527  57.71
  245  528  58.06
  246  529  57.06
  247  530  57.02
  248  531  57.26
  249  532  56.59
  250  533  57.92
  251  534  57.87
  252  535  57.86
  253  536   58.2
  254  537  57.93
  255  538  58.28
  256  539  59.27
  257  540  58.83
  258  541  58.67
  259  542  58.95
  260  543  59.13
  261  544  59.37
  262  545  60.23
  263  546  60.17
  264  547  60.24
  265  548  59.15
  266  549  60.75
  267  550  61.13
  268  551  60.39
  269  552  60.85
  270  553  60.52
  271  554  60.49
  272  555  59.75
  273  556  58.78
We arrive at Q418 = 1.73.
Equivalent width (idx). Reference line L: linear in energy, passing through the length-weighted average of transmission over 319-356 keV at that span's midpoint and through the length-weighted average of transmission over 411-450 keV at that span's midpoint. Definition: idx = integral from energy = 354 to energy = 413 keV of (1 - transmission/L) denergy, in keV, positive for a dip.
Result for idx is 7.59 keV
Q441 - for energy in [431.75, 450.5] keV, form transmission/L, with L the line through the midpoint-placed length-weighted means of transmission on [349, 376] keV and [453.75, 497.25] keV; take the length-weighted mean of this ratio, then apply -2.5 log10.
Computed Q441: -0.14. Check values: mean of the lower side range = 33.2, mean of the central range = 58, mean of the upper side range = 58.6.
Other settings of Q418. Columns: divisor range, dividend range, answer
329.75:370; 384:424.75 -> 1.52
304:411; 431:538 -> 1.22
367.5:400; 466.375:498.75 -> 1.31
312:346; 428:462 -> 1.13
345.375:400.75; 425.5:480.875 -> 1.41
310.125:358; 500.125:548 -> 1.20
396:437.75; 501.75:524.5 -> 0.99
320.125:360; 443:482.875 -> 1.31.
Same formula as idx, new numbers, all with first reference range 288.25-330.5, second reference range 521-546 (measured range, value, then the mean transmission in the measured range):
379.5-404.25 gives 1.9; 55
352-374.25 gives 9.9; 33.2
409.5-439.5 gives 0.3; 58.8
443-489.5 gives 0.1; 58.7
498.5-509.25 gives 0.0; 58.7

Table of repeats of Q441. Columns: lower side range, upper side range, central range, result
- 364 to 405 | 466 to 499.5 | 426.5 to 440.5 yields -0.12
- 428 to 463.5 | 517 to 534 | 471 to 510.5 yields -0.01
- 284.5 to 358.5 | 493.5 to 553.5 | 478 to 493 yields -0.02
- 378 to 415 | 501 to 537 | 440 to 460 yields -0.04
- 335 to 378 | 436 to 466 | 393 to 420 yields -0.24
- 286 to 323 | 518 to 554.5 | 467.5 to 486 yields 0.02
